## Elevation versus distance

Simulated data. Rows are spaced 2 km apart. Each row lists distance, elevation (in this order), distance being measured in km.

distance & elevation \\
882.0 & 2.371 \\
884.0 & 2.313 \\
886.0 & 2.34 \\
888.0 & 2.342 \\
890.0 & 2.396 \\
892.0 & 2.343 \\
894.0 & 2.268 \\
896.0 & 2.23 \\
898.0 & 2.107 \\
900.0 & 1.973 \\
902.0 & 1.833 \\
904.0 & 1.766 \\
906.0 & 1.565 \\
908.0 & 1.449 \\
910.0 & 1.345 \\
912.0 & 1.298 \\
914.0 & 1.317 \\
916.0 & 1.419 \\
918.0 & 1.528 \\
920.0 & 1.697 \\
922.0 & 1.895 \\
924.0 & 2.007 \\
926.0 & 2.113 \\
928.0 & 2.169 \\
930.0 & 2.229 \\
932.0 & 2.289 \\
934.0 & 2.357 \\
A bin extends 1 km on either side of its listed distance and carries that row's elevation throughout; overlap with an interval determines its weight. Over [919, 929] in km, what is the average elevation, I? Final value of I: 1.98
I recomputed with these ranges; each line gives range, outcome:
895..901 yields 2.1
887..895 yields 2.34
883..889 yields 2.33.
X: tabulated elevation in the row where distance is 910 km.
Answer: 1.345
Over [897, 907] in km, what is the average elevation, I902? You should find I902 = 1.85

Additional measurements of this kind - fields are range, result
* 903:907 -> 1.67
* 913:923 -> 1.57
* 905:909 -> 1.51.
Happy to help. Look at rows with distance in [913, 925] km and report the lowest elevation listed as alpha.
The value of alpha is 1.317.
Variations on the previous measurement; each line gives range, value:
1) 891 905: 1.766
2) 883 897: 2.23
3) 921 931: 1.895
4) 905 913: 1.298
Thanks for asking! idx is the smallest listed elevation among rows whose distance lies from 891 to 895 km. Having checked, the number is 2.268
